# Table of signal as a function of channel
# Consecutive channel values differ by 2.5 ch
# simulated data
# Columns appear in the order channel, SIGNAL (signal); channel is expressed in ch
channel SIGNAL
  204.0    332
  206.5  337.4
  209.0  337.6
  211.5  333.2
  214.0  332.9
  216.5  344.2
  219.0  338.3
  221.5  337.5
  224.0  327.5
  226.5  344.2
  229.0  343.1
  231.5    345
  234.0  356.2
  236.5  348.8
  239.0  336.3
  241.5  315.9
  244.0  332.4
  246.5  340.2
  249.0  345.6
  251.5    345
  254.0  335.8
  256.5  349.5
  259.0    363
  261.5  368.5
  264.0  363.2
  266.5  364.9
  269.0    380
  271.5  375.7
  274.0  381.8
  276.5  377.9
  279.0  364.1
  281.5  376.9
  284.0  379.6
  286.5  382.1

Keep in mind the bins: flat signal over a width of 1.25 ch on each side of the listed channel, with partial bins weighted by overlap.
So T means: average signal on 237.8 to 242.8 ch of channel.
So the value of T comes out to 326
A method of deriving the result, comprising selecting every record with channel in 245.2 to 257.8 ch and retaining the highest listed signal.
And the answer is 349.5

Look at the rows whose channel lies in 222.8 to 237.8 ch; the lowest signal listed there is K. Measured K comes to 327.5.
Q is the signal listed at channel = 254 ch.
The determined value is 335.8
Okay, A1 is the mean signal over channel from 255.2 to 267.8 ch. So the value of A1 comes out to 362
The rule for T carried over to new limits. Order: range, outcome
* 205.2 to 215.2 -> 335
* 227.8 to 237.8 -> 348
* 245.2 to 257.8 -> 343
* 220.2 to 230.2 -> 338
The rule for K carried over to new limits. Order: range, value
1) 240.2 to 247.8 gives 315.9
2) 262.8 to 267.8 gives 363.2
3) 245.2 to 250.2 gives 340.2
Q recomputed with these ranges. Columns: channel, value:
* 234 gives 356.2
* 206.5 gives 337.4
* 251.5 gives 345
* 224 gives 327.5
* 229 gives 343.1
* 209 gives 337.6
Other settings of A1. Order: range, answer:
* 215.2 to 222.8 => 340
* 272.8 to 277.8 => 380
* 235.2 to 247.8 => 335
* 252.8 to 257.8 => 343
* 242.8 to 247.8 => 336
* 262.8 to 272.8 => 371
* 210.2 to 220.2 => 337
